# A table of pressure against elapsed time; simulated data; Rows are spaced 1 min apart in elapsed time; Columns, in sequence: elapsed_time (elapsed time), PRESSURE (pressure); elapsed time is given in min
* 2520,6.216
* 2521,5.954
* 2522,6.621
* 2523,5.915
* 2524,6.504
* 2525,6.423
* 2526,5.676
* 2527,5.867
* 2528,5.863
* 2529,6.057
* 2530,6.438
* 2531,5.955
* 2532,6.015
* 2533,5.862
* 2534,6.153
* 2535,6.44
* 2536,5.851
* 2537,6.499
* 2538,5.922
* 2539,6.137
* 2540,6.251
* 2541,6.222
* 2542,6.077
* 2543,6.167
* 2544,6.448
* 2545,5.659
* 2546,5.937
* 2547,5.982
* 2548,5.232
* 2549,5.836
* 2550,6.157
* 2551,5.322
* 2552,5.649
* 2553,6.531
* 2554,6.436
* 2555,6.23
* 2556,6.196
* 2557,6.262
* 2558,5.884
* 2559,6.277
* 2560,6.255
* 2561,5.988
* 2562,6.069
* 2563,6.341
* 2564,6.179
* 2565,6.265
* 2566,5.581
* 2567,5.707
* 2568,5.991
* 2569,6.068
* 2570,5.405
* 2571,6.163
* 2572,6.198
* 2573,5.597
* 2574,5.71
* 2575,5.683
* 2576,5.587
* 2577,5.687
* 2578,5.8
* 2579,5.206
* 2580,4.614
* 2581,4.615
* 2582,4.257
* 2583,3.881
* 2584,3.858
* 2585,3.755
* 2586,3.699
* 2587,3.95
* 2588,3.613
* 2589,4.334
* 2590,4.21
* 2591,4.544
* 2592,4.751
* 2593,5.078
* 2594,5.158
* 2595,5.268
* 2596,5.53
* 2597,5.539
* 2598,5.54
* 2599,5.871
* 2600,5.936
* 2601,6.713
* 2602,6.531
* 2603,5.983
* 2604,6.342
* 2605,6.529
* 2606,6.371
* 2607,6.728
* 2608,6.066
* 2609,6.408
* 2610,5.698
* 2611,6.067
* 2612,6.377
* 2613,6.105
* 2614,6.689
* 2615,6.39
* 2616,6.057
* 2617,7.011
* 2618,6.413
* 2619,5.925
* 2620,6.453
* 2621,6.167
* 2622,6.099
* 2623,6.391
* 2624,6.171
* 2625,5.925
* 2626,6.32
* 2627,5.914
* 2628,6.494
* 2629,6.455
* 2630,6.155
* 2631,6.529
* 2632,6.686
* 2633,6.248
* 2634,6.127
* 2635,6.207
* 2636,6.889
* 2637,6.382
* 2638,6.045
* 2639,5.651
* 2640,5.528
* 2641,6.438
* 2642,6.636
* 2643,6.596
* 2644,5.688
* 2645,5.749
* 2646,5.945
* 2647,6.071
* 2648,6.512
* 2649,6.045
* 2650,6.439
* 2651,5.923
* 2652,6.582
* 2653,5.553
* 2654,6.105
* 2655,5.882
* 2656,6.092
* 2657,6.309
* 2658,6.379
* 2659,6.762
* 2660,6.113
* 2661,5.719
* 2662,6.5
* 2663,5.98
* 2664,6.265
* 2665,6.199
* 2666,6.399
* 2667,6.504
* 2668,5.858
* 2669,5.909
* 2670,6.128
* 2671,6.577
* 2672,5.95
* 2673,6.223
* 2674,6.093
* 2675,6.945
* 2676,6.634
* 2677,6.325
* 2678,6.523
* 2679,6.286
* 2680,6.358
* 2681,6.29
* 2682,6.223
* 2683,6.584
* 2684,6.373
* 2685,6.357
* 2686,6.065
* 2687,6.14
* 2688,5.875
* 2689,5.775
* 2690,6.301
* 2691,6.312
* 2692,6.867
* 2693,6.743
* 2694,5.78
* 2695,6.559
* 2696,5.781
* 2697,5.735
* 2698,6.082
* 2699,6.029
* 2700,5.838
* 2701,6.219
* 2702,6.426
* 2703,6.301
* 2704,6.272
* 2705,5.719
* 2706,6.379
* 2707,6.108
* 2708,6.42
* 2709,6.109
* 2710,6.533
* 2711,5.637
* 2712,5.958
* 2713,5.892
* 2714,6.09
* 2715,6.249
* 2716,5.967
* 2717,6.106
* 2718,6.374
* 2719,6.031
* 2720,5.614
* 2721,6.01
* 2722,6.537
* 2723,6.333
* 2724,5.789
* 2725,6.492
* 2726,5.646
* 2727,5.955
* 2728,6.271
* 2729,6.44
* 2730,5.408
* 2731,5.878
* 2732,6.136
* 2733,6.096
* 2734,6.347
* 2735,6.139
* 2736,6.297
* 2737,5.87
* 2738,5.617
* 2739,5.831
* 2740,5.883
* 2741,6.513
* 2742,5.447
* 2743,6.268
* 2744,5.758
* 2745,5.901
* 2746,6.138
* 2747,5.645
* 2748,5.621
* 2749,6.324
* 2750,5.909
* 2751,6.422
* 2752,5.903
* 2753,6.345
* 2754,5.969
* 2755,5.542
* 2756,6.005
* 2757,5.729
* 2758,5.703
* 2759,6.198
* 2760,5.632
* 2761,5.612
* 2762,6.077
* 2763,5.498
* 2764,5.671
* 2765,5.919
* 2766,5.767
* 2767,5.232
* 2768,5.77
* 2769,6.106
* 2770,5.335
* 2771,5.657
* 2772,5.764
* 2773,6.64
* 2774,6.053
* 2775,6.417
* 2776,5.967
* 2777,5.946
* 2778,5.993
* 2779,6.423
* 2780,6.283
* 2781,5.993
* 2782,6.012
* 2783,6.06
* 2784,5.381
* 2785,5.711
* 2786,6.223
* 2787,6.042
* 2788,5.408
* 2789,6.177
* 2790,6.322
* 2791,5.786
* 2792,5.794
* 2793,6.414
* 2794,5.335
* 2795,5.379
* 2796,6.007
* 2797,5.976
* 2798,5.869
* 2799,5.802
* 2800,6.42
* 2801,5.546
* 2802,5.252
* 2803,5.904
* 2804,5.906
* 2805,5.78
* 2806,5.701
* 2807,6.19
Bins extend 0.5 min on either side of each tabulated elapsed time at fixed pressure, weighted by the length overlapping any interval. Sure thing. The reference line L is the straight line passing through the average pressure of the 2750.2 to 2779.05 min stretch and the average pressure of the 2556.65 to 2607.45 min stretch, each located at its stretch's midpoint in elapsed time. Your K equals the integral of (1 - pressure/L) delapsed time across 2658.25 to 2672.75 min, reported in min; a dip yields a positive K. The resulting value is -1.4 min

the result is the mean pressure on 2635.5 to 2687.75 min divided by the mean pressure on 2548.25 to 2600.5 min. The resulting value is 1.15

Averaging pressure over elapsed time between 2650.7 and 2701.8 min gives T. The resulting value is 6.22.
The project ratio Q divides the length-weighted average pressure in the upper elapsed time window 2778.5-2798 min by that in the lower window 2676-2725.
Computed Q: 1.0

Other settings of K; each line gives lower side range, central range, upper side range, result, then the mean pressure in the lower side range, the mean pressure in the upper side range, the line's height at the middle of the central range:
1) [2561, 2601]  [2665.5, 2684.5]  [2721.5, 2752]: -2.0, 5.24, 6.03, 5.72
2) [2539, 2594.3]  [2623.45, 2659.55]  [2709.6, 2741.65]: -2.8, 5.51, 6.06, 5.77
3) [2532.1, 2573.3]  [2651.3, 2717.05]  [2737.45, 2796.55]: -2.7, 6.04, 5.91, 5.96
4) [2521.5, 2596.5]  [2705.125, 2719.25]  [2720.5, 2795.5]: -0.6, 5.65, 5.95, 5.88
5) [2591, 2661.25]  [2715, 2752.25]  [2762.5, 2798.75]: -0.4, 6.13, 5.9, 5.97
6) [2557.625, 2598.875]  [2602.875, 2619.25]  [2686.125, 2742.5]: -2.5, 5.27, 6.09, 5.47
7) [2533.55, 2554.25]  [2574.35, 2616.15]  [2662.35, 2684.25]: 5.1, 6.04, 6.3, 6.14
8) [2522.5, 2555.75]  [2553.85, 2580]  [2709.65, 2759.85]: 0.5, 6.05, 6.01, 6.05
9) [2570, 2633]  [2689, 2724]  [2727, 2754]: -1.3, 5.68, 6.01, 5.93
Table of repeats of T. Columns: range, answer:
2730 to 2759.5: 5.97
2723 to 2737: 6.07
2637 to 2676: 6.17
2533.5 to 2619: 5.74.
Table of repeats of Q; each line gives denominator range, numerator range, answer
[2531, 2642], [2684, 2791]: 1.03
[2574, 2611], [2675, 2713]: 1.18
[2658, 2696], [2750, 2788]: 0.94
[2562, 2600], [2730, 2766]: 1.14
